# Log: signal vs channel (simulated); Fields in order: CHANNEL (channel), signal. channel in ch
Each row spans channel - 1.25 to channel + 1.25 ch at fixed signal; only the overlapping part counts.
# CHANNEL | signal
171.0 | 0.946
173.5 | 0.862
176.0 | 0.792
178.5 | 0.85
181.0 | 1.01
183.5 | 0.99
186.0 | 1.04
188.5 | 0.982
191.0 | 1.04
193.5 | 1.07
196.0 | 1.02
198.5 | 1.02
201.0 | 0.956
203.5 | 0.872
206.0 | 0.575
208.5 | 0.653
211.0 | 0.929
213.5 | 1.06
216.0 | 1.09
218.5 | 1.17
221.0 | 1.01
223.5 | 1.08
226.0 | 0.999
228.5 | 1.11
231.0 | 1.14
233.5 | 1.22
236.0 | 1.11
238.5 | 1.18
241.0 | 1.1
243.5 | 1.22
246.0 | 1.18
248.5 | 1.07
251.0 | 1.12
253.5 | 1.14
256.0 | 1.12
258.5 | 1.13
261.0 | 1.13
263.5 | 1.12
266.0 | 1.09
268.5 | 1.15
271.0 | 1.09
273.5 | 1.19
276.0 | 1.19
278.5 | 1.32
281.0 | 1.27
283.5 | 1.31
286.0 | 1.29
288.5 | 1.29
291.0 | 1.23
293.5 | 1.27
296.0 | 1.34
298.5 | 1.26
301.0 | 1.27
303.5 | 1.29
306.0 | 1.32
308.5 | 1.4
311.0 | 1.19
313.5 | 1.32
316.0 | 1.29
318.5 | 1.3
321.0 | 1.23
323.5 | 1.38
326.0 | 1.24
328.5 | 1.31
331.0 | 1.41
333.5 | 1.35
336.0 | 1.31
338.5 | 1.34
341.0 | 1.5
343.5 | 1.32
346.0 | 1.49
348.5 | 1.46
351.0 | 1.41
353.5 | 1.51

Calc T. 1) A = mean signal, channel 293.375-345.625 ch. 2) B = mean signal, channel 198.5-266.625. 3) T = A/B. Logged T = 1.2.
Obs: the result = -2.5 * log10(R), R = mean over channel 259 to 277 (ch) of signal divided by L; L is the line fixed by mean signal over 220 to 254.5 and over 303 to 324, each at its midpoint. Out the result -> 0.053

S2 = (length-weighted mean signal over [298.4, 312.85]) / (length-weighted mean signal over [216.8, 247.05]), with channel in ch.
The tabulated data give 1.15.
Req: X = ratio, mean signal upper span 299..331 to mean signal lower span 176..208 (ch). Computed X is 1.38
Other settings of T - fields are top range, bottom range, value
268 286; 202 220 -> 1.35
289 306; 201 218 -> 1.45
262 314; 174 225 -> 1.30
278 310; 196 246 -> 1.26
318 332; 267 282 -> 1.09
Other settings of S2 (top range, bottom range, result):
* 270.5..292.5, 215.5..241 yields 1.12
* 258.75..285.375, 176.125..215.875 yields 1.26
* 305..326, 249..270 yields 1.16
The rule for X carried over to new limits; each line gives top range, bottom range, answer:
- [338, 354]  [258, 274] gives 1.27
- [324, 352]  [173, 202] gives 1.42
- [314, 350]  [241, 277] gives 1.19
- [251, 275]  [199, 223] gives 1.21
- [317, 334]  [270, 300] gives 1.05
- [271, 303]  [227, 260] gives 1.11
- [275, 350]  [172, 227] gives 1.38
